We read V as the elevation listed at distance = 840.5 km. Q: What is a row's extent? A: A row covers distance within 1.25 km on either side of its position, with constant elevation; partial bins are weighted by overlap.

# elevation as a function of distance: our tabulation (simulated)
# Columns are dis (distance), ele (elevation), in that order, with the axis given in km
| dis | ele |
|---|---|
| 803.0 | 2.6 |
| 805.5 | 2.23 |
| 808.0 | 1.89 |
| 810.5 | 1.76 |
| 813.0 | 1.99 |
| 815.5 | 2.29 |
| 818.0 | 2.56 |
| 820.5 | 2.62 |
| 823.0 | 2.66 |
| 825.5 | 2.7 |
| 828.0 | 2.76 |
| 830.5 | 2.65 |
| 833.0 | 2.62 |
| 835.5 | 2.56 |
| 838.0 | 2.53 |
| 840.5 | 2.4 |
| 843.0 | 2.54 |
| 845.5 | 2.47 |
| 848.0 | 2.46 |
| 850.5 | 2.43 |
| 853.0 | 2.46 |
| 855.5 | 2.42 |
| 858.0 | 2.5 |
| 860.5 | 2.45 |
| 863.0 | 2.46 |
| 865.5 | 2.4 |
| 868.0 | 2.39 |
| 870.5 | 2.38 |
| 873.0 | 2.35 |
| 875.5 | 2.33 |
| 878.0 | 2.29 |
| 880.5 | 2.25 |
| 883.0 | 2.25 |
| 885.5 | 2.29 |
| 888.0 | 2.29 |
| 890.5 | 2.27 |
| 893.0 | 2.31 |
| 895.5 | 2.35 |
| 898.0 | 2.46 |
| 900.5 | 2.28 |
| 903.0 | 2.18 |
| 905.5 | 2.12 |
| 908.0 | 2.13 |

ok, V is 2.4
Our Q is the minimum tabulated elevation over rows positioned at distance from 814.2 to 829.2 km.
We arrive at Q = 2.29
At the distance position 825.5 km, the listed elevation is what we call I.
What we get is 2.7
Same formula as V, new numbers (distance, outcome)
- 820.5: 2.62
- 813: 1.99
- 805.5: 2.23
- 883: 2.25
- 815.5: 2.29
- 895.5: 2.35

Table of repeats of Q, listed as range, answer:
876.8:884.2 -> 2.25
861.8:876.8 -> 2.33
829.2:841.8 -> 2.4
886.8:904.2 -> 2.18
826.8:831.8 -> 2.65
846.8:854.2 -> 2.43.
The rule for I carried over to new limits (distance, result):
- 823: 2.66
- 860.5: 2.45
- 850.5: 2.43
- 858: 2.5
